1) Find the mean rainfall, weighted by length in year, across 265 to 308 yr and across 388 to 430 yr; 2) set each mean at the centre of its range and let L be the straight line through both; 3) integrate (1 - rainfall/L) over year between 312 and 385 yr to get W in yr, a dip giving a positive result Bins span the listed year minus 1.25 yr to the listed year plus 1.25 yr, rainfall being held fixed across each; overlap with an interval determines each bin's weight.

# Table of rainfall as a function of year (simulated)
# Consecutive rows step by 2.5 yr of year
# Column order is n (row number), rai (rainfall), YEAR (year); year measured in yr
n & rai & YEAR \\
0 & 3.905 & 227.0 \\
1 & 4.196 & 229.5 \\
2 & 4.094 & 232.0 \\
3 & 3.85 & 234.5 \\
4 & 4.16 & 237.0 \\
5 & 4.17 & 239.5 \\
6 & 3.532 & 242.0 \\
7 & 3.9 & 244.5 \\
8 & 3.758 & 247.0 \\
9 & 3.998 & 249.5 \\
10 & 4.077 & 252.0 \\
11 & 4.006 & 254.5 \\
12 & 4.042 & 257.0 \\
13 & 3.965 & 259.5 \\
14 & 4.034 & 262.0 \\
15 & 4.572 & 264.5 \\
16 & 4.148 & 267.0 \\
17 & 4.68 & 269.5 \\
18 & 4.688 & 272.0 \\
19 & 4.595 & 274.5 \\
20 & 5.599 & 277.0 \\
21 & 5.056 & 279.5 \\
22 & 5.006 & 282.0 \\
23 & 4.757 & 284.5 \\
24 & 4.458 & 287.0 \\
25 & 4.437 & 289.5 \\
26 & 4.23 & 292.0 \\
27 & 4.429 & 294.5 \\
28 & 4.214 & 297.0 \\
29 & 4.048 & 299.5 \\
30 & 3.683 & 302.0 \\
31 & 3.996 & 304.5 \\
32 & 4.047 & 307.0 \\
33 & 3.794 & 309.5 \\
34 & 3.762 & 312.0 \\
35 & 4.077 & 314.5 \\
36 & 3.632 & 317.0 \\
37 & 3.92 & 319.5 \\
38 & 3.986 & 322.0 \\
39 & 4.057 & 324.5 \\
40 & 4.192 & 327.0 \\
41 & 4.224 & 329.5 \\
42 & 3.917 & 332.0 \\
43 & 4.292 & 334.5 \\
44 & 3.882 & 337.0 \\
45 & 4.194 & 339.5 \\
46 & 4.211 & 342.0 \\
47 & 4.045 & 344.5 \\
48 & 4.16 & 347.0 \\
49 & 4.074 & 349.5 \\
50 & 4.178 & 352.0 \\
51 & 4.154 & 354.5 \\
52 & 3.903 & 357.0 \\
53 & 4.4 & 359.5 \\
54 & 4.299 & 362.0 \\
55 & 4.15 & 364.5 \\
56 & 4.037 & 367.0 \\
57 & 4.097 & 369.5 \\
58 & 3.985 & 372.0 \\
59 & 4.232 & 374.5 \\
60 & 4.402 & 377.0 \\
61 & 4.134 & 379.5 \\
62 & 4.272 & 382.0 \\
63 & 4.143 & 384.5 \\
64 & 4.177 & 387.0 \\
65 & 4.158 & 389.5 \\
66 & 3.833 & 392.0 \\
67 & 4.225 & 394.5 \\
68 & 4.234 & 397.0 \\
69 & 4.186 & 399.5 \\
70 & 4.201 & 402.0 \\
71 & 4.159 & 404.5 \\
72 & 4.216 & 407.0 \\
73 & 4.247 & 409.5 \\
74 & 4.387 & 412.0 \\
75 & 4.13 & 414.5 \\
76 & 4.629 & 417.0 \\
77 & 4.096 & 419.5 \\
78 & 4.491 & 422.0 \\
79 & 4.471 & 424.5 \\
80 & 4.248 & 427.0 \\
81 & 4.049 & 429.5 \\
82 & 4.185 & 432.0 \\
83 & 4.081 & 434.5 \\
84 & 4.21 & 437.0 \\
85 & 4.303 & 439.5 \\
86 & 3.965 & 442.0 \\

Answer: 4.17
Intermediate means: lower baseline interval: 4.48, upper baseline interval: 4.24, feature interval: 4.11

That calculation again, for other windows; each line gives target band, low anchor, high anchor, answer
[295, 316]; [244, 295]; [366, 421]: 1.84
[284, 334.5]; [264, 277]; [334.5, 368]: 3.55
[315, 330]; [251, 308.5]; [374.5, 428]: 1.16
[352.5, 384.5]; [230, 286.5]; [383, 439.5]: 0.54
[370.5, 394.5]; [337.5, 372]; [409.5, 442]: 0.18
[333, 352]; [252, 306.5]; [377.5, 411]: 0.68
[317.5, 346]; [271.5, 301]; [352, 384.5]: 1.93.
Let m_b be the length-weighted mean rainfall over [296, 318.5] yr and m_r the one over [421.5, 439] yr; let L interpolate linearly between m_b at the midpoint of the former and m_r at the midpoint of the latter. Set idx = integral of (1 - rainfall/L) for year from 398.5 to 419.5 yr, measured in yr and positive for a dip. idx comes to -0.38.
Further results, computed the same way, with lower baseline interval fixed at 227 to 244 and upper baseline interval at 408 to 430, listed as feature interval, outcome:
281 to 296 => -1.68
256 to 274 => -1.24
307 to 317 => 0.62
